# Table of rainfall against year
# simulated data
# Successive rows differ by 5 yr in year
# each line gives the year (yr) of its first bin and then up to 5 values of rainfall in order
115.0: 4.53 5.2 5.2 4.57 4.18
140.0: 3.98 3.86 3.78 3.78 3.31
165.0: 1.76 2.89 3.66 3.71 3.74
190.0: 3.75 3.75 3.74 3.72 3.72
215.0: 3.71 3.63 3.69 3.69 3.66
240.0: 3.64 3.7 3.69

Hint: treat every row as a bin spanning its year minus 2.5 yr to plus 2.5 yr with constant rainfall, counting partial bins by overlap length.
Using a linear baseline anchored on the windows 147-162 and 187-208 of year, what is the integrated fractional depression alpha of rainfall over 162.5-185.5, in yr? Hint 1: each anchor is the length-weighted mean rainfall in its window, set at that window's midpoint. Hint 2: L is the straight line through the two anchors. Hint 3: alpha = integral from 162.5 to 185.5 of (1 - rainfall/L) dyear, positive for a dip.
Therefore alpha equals 3.67 yr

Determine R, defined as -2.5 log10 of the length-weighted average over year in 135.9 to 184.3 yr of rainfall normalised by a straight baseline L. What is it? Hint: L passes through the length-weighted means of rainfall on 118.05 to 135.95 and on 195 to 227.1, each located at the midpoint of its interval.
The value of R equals 0.261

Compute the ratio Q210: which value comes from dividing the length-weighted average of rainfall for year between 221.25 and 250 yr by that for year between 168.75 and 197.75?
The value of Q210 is 1.02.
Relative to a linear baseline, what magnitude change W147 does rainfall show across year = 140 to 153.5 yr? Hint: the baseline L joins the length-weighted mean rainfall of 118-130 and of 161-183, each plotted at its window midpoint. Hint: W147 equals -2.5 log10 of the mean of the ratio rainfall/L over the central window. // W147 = 0.071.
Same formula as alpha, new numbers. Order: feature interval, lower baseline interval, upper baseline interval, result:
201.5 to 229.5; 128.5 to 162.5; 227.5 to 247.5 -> 0.24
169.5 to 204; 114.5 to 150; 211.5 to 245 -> 3.04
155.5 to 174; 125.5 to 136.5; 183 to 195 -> 5.55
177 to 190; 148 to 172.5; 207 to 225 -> -1.50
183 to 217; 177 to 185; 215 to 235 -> -0.32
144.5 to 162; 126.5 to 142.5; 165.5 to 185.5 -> 0.81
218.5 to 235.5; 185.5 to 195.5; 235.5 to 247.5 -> 0.09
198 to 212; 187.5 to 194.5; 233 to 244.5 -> -0.01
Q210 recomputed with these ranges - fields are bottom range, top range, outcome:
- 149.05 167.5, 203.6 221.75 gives 1.19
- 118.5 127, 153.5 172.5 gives 0.56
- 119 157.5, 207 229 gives 0.86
